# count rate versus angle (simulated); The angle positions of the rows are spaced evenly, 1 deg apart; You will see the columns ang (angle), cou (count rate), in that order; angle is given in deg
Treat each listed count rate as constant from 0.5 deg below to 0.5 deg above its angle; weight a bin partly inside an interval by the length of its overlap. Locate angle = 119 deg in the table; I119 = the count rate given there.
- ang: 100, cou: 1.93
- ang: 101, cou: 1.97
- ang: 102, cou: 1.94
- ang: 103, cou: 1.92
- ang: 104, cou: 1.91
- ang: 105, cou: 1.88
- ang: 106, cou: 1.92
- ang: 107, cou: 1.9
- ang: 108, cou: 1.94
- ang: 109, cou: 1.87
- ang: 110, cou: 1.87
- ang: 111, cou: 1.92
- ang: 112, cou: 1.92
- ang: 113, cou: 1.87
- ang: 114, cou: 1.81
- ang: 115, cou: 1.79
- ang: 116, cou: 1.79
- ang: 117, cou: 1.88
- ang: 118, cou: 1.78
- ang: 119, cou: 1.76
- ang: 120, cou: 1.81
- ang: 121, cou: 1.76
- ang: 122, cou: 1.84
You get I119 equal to 1.76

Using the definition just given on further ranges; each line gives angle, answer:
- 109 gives 1.87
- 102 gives 1.94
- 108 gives 1.94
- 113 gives 1.87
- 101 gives 1.97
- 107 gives 1.9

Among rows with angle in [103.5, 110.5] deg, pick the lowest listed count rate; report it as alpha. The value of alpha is 1.87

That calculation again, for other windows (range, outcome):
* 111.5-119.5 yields 1.76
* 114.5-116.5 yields 1.79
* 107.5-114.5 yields 1.81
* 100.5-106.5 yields 1.88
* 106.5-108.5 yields 1.9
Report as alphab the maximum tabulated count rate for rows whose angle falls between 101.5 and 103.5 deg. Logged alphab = 1.94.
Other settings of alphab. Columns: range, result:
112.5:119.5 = 1.88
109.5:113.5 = 1.92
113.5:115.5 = 1.81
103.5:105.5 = 1.91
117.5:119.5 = 1.78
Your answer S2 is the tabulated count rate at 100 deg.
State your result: 1.93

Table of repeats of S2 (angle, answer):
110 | 1.87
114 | 1.81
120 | 1.81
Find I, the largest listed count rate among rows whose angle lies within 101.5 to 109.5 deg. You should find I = 1.94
